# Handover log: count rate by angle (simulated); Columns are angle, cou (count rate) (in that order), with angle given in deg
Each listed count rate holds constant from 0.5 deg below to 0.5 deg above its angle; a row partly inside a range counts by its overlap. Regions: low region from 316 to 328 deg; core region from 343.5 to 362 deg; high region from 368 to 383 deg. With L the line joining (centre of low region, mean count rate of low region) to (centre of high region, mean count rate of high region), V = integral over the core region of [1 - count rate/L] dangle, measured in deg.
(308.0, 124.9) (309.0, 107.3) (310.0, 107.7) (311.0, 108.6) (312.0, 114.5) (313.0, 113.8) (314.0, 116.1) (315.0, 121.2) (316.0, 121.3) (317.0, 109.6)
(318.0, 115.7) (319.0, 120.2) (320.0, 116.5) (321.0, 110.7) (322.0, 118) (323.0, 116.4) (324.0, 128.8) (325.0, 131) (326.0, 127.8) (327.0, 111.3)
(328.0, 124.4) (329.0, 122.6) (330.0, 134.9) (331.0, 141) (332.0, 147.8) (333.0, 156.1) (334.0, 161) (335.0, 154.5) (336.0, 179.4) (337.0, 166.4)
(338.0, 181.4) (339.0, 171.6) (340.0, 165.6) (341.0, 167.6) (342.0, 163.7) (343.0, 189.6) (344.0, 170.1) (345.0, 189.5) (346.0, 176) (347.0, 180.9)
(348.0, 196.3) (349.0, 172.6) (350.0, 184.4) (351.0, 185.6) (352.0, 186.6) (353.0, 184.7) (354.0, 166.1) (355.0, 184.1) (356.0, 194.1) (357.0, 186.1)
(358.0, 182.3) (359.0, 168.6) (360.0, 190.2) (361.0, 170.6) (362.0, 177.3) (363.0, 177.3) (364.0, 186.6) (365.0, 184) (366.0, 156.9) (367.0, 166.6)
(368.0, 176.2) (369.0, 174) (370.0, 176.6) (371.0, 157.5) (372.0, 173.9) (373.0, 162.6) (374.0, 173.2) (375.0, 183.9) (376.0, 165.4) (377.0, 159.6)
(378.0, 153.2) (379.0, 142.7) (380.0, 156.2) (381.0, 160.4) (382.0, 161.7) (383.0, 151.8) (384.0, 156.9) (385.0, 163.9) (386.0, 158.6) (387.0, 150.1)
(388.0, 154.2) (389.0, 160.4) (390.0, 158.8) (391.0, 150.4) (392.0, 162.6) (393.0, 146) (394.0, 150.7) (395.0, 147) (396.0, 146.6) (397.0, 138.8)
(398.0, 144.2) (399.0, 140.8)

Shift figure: -4.7 deg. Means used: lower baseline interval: 119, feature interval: 181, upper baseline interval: 164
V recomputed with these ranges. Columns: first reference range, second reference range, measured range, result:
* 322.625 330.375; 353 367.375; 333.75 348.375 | -2.6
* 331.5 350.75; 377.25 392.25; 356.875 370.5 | -1.0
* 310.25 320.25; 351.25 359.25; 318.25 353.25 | -1.0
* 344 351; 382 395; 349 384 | -0.4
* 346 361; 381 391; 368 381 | 0.1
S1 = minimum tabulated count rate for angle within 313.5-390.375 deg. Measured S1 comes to 109.6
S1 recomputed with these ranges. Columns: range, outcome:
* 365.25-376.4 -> 156.9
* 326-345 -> 111.3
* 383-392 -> 150.1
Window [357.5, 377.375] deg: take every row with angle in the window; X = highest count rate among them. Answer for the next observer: 190.2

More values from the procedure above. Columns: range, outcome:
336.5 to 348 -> 196.3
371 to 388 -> 183.9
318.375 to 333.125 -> 156.1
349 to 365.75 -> 194.1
